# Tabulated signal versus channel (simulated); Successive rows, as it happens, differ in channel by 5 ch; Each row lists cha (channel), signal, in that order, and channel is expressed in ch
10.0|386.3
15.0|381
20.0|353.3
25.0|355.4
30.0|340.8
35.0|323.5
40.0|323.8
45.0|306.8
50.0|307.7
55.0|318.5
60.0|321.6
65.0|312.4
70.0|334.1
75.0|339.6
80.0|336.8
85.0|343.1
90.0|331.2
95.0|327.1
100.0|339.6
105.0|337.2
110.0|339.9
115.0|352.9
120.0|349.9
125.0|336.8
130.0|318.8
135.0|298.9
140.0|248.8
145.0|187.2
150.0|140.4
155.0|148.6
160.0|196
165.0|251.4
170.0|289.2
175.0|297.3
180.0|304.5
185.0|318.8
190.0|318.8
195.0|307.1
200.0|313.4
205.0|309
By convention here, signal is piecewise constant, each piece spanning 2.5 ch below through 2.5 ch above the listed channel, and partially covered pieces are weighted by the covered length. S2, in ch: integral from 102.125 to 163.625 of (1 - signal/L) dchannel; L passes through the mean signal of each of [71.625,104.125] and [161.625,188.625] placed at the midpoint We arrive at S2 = 8.5 ch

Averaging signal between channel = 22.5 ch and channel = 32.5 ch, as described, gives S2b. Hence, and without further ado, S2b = 348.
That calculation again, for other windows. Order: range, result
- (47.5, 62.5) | 316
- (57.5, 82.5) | 329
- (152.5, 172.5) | 221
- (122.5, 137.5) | 318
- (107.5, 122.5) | 348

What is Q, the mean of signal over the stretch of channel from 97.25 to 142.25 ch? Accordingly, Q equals 325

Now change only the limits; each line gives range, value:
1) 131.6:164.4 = 209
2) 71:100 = 336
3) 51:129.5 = 334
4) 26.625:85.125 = 325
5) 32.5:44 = 321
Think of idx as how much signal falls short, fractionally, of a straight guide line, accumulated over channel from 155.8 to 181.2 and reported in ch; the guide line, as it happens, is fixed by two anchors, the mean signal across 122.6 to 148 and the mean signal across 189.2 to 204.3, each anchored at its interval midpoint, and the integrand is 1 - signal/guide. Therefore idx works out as 3.3 ch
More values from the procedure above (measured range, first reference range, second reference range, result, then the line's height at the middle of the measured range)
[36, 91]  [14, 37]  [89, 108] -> 2.7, 341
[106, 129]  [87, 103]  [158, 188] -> -1.8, 317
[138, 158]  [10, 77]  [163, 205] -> 8.4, 310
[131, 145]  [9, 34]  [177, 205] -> 2.7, 327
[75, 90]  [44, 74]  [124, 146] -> -1.6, 307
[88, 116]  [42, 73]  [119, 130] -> -0.6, 330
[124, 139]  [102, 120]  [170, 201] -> 1.1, 334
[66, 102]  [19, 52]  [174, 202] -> -1.3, 323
